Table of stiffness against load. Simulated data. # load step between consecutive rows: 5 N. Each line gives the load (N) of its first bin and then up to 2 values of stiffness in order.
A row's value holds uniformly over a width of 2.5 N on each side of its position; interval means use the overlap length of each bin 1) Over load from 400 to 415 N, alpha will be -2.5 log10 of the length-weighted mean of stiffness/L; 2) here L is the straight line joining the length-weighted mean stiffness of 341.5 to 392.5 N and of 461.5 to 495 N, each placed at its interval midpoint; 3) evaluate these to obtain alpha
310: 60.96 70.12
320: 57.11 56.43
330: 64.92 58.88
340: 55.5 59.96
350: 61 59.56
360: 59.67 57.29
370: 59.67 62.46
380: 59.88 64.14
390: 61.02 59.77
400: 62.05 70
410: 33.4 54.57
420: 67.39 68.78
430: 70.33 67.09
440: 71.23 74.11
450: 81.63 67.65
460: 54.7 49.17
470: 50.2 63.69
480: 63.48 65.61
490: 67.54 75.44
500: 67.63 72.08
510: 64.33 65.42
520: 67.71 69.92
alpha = 0.127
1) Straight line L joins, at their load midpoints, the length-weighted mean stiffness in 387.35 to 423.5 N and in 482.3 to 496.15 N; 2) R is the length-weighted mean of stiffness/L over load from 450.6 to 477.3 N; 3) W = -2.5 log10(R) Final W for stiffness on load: 0.12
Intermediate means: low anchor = 58.6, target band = 58.8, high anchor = 68.9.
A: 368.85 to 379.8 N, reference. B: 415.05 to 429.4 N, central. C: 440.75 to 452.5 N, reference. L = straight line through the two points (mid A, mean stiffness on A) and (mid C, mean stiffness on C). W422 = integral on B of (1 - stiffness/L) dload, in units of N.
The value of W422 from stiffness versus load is 1.10 N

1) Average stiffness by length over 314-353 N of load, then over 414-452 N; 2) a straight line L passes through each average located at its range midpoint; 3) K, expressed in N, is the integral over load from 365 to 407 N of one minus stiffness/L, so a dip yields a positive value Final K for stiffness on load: 2.10 N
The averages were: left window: 60.1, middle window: 62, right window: 69.8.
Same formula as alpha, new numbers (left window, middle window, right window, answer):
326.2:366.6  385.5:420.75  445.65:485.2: 0.049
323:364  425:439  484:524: -0.075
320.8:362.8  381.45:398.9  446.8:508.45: -0.003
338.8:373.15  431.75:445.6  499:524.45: -0.108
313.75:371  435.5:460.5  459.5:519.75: -0.134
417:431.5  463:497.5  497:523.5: 0.092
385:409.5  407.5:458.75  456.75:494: -0.084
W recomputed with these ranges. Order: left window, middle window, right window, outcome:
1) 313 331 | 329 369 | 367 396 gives 0.037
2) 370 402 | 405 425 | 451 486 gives 0.087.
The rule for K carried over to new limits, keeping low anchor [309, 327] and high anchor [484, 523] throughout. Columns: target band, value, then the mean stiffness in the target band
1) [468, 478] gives 1.4 N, 57.6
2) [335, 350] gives 0.9 N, 58.5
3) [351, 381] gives 1.6 N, 59.8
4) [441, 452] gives -1.8 N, 76.8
